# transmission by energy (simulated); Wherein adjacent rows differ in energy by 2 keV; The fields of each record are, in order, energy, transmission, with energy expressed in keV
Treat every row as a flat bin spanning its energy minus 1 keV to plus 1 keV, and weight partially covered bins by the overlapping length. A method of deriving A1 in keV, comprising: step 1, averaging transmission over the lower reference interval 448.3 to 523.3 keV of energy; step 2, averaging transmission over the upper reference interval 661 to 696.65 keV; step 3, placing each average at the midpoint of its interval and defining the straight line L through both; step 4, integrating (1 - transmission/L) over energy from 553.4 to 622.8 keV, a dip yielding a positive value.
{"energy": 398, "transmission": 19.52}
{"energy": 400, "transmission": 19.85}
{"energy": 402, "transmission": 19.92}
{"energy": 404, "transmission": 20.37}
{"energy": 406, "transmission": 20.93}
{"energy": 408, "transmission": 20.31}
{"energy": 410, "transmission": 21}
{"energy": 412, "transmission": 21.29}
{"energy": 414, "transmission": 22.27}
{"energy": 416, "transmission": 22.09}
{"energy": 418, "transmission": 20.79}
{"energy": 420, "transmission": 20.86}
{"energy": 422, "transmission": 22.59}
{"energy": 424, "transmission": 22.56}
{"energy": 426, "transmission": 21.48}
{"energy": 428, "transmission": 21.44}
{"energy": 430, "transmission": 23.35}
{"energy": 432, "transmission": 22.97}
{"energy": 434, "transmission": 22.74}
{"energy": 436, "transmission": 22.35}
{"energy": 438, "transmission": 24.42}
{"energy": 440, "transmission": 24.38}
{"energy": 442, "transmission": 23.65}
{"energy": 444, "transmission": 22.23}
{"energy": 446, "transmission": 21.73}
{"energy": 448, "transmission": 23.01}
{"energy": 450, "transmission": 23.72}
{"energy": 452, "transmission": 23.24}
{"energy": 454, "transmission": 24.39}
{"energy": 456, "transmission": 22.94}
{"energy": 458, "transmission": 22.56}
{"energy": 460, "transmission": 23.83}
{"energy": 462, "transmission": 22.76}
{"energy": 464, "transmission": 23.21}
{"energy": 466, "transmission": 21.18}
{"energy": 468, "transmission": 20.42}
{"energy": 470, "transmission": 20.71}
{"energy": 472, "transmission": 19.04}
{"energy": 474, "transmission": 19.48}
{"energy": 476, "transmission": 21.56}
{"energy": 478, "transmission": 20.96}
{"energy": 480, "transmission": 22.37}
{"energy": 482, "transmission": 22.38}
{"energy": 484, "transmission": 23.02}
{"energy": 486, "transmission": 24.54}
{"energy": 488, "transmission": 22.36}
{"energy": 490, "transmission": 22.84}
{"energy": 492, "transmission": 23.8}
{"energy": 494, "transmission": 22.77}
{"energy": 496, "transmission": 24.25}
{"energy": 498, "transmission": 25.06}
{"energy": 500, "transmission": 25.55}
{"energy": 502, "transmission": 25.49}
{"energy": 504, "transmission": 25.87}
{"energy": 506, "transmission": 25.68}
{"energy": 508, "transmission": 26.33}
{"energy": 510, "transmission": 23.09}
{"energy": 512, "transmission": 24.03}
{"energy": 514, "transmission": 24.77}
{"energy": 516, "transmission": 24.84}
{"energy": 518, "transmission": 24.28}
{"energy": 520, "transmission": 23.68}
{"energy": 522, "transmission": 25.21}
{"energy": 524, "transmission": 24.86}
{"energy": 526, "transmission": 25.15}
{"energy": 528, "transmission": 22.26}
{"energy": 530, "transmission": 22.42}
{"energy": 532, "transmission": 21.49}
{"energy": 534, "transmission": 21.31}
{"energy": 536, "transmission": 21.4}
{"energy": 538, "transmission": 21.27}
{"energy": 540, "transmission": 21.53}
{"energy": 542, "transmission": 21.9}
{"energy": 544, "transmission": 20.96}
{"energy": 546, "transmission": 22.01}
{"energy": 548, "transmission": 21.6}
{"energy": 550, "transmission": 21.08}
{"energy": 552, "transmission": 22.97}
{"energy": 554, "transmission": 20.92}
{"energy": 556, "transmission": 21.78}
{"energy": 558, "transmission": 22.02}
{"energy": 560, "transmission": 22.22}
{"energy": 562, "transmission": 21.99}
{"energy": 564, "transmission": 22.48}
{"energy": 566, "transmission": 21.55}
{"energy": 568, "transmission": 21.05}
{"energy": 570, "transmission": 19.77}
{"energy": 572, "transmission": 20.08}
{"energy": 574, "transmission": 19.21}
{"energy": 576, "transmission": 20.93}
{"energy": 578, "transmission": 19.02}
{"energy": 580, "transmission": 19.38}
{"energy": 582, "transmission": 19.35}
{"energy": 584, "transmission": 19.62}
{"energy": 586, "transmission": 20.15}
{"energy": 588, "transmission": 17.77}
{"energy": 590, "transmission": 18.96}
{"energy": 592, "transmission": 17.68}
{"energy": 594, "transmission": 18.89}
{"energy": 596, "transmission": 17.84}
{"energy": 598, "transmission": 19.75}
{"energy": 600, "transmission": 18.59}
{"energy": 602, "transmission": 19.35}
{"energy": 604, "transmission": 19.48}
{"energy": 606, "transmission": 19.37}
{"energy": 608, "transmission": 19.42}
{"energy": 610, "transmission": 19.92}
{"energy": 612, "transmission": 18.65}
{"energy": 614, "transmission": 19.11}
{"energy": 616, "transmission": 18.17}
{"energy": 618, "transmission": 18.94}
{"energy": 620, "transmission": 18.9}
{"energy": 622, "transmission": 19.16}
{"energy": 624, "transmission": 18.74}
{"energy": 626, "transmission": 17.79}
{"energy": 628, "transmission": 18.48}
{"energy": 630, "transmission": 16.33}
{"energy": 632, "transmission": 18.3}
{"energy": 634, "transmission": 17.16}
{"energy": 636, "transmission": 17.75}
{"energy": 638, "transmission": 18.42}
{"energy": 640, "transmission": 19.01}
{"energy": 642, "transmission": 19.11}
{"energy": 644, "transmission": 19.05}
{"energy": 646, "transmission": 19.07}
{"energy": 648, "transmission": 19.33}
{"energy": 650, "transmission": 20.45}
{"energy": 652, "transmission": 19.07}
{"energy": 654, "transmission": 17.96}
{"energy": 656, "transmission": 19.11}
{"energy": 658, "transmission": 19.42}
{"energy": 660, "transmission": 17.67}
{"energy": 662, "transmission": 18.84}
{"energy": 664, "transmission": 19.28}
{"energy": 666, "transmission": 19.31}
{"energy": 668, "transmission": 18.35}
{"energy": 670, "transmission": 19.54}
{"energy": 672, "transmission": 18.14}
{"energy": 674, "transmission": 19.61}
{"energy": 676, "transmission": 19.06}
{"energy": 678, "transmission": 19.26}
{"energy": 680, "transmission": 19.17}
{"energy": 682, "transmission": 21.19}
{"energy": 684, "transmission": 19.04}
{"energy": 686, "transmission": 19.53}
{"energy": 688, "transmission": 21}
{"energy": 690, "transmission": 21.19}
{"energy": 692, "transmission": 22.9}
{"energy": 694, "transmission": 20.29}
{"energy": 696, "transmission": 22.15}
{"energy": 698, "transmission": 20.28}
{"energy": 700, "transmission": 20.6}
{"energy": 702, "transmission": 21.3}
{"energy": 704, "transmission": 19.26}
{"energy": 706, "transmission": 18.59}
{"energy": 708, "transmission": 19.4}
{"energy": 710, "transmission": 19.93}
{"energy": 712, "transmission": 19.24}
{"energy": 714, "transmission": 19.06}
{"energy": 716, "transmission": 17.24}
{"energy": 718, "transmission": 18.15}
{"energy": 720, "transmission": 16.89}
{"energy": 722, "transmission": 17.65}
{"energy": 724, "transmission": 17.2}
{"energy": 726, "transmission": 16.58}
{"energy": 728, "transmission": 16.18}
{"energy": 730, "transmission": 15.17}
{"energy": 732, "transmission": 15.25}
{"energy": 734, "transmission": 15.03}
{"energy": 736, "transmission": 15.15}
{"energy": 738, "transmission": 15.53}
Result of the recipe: 5.6 keV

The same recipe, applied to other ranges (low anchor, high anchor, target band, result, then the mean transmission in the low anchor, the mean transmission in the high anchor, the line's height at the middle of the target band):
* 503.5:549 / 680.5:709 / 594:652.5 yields 7.7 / 23.3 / 20.5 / 21.7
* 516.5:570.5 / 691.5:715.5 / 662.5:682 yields 1.3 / 22.2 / 20.1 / 20.5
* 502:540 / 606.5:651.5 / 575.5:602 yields 2.0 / 23.8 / 18.7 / 20.6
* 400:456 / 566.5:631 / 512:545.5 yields -4.3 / 22.2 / 19.1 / 20.4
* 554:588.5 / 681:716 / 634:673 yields 2.8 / 20.5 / 20.2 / 20.3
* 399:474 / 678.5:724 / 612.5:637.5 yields 2.6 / 22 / 19.7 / 20.4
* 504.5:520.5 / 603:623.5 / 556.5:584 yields 1.0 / 24.7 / 19.1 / 21.5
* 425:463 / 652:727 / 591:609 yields 1.5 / 23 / 19.3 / 20.6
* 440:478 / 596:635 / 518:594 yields -4.6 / 22.2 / 18.7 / 20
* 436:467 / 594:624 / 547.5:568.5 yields -1.5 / 23.1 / 19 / 20.4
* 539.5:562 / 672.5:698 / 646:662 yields 1.3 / 21.7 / 20.3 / 20.6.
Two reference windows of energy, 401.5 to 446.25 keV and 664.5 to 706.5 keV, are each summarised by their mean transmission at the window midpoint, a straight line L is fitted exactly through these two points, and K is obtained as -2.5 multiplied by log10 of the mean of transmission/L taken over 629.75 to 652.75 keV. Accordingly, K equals 0.09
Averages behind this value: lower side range 22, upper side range 20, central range 18.7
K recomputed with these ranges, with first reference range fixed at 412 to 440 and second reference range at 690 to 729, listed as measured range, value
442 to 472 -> -0.02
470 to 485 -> 0.03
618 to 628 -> 0.08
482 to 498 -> -0.09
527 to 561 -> -0.04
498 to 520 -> -0.17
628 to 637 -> 0.15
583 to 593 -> 0.09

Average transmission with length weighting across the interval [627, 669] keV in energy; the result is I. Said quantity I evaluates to 18.6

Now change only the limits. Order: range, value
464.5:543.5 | 23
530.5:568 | 21.7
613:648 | 18.5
